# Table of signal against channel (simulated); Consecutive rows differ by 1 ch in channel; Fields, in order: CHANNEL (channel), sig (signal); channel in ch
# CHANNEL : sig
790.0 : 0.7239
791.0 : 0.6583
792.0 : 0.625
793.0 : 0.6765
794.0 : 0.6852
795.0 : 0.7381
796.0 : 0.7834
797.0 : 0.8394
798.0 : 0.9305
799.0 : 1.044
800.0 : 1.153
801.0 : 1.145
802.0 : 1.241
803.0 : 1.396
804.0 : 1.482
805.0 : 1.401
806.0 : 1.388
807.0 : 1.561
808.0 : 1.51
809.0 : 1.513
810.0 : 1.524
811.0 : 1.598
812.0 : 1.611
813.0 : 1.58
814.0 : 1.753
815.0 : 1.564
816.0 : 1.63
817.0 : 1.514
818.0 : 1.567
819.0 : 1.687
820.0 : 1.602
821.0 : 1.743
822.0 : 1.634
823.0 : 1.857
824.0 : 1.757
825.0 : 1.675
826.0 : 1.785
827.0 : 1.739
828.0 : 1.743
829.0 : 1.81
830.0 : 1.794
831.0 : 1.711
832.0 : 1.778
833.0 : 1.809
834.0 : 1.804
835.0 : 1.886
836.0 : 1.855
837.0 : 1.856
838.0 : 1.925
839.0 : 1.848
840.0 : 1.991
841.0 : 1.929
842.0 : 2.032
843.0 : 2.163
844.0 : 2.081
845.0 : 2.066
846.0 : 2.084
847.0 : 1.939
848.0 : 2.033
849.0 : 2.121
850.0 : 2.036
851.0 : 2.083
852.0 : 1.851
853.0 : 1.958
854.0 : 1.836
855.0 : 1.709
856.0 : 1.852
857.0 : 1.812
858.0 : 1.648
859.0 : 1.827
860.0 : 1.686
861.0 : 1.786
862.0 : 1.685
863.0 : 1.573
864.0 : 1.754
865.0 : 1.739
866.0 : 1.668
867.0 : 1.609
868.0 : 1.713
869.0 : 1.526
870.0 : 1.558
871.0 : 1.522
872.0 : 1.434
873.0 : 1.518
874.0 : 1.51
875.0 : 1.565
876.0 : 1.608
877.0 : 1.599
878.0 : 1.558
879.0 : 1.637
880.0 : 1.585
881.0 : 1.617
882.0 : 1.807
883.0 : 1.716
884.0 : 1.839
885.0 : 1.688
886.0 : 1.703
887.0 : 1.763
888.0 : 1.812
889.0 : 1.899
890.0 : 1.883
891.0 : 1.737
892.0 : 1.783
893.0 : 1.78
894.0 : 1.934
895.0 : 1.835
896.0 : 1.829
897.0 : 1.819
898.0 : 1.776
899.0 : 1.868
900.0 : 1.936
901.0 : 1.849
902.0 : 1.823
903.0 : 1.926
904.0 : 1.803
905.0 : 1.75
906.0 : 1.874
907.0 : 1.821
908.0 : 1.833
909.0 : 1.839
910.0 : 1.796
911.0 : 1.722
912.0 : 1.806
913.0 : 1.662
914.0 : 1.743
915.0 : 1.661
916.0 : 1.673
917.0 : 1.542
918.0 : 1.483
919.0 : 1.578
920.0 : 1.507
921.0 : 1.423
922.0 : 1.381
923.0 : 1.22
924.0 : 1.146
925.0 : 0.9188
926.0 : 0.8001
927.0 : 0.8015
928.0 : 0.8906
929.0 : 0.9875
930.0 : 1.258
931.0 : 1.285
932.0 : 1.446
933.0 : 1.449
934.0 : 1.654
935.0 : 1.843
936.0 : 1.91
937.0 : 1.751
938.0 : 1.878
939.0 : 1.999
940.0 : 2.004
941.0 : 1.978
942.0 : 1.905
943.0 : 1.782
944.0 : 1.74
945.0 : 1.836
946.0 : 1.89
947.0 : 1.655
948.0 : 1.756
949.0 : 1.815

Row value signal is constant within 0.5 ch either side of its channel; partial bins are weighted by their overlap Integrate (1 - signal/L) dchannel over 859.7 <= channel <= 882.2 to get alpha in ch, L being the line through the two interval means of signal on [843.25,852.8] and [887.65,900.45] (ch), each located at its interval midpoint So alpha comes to 3.7 ch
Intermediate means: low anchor 2.03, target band 1.62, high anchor 1.84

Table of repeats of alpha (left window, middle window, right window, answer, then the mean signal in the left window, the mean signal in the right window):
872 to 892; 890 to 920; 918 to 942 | -3.8 ch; 1.68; 1.45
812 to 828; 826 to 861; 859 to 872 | -4.8 ch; 1.67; 1.65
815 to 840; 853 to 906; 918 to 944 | -3.8 ch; 1.75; 1.48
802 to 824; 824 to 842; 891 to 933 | -2.8 ch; 1.57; 1.58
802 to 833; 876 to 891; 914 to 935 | -2.9 ch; 1.63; 1.33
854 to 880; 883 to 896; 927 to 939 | -1.7 ch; 1.65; 1.48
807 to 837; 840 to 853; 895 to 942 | -2.8 ch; 1.69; 1.61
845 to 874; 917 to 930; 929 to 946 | 4.0 ch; 1.77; 1.72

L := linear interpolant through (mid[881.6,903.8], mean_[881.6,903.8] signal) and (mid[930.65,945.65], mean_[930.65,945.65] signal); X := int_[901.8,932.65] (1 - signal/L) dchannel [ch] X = 5.2 ch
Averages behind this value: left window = 1.82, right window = 1.77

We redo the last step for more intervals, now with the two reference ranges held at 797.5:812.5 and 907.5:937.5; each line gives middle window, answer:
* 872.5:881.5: -0.9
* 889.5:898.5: -2.4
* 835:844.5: -3.8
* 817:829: -2.8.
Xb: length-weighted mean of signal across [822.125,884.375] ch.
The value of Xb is 1.78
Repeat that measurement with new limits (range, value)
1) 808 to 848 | 1.78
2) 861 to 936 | 1.62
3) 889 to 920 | 1.78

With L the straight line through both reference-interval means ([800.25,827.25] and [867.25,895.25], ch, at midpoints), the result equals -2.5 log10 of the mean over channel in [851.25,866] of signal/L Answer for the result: -0.08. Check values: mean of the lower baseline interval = 1.57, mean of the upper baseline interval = 1.68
